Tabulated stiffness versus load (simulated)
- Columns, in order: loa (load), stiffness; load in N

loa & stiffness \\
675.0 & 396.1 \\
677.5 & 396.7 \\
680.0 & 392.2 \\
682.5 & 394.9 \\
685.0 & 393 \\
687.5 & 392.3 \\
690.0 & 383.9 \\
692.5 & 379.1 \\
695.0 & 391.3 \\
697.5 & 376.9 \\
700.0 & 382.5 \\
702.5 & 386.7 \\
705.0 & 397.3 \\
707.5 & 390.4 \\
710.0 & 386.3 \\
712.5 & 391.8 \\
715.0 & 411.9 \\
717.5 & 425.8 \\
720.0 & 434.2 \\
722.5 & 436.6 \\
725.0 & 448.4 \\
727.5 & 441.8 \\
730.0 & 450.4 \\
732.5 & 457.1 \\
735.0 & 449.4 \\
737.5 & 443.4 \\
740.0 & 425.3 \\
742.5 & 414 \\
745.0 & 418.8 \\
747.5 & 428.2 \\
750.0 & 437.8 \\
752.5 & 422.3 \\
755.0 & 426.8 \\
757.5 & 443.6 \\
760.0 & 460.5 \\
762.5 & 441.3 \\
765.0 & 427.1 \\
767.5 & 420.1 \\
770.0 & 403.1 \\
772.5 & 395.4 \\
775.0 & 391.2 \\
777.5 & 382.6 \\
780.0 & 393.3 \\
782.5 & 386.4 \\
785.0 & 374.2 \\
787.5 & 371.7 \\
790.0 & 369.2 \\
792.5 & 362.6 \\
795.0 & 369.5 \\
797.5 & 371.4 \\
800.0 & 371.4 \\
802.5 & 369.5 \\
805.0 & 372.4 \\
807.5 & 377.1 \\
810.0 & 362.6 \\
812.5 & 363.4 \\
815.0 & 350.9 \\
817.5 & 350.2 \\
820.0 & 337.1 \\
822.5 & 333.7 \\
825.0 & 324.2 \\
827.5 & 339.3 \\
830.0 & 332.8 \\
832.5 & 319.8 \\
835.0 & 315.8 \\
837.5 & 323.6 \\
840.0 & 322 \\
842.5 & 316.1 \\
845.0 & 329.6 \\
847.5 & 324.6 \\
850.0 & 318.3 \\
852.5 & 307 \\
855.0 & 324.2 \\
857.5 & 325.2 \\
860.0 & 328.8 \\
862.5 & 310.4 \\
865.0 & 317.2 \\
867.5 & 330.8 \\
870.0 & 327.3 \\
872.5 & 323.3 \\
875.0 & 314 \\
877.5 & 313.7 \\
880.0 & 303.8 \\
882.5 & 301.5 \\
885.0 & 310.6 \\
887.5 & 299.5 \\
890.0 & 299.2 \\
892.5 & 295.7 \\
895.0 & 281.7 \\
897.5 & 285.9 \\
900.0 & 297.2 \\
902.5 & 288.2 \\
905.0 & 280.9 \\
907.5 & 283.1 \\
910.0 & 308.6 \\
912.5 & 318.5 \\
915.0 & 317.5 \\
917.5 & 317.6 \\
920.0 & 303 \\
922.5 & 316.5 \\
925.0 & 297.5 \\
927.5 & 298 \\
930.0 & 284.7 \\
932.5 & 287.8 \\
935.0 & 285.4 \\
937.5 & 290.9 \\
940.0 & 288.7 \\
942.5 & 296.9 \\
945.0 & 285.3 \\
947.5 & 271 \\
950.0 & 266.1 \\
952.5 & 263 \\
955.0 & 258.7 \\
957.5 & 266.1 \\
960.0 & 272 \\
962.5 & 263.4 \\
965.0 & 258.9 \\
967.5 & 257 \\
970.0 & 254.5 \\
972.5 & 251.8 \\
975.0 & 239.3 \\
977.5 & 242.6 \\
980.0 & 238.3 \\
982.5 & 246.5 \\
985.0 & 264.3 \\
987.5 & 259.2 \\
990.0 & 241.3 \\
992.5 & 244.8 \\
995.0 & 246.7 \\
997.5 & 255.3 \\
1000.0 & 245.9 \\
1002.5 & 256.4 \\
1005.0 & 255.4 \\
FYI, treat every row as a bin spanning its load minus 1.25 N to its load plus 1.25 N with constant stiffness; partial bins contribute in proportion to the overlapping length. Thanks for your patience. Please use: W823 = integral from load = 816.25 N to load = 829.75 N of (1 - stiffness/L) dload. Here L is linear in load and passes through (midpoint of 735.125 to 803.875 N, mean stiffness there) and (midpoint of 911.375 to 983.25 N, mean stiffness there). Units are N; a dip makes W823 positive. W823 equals 1.1 N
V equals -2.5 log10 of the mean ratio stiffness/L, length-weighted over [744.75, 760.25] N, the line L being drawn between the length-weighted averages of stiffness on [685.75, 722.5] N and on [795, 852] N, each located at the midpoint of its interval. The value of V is -0.16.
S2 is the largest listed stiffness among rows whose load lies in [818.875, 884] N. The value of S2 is 339.3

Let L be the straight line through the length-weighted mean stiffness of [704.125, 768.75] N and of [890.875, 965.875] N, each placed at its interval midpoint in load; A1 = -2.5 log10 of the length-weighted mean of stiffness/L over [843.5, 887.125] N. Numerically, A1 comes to 0.053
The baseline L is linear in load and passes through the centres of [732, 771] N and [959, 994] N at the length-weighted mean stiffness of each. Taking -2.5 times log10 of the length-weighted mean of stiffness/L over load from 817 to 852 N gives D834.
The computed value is 0.12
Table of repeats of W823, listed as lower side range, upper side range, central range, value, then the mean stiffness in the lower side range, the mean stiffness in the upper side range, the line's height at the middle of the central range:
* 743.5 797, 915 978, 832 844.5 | 1.27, 406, 278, 356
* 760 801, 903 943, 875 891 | 0.94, 392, 298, 325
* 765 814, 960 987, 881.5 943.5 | -0.58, 380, 253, 295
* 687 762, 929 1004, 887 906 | 1.04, 418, 263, 308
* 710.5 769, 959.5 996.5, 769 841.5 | 4.42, 432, 252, 383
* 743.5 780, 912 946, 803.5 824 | 1.45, 420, 299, 383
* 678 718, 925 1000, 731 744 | -2.26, 392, 265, 373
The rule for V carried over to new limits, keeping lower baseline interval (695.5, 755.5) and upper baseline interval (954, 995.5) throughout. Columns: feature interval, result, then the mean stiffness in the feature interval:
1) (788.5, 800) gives 0.02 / 369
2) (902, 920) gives -0.03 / 303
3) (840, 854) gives 0.06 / 319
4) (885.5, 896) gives 0.05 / 296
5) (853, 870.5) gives 0.02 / 323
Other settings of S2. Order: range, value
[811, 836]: 363.4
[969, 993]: 264.3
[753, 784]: 460.5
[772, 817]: 395.4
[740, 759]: 443.6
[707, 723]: 436.6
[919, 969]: 316.5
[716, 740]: 457.1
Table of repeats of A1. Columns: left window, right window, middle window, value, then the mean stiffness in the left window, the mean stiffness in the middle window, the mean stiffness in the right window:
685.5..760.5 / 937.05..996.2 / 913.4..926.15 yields -0.07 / 417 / 311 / 261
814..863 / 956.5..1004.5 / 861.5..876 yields -0.03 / 327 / 321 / 253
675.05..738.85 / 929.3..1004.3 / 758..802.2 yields -0.07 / 409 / 394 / 263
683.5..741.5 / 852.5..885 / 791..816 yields -0.03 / 412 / 367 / 318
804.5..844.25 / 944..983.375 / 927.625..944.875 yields -0.06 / 339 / 289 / 258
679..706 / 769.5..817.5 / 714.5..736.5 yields -0.15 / 388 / 440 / 375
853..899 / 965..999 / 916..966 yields -0.04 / 311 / 284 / 250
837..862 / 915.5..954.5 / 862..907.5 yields 0.02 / 322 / 304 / 290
